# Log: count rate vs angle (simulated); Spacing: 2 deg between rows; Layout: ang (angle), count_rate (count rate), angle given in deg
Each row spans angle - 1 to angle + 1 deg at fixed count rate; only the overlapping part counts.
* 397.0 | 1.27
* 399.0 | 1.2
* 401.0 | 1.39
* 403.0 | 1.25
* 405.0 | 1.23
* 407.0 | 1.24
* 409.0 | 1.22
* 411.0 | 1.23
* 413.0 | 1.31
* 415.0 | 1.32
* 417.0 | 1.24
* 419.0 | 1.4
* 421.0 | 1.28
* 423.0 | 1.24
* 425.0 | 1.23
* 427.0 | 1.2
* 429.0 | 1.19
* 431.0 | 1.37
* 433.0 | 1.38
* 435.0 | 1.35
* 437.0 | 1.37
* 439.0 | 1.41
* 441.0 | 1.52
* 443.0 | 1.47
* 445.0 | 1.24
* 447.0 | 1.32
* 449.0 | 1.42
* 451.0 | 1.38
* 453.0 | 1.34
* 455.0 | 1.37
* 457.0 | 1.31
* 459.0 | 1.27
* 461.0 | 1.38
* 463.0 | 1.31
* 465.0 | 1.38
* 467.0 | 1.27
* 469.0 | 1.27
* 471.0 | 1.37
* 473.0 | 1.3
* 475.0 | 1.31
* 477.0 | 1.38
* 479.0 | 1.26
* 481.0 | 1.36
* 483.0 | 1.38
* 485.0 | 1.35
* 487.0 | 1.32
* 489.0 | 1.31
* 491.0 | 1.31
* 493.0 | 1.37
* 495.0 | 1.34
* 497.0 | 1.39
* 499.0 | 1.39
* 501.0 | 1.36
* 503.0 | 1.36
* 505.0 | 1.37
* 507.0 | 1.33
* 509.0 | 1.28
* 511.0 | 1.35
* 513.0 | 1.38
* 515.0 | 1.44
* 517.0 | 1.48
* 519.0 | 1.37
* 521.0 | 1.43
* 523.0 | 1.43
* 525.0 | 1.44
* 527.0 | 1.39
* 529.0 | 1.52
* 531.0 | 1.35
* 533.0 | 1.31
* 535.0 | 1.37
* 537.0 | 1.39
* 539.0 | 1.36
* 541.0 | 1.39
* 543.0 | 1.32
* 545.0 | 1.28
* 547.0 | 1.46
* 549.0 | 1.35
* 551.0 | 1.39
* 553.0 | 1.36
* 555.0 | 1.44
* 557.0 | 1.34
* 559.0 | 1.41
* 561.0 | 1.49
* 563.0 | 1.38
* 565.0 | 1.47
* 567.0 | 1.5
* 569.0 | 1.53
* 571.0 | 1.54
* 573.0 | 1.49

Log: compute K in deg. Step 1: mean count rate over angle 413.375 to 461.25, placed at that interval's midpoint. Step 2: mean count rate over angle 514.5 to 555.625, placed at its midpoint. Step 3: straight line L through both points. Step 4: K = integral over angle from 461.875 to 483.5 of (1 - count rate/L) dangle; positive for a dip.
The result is 0.5 deg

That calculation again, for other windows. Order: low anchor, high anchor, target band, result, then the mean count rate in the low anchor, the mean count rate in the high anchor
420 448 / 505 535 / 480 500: 0.2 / 1.33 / 1.39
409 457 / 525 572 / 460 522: 0.7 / 1.33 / 1.41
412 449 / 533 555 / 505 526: -0.5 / 1.33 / 1.37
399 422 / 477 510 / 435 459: -1.2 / 1.28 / 1.34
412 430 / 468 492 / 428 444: -1.2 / 1.27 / 1.33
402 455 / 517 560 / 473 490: 0.2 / 1.31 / 1.39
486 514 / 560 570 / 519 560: 1.1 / 1.35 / 1.47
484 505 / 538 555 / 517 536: -0.6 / 1.35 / 1.37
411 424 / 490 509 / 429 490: -1.0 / 1.29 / 1.35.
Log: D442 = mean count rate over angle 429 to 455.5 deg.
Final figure 1.37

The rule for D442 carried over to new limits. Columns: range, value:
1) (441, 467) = 1.35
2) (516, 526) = 1.43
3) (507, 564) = 1.39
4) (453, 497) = 1.33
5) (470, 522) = 1.36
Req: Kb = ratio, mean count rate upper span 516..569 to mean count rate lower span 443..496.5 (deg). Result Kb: 1.05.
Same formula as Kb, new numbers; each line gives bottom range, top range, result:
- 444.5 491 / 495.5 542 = 1.04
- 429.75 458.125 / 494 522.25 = 1.00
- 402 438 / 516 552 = 1.09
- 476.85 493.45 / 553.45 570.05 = 1.08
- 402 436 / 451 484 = 1.04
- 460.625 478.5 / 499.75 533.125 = 1.05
